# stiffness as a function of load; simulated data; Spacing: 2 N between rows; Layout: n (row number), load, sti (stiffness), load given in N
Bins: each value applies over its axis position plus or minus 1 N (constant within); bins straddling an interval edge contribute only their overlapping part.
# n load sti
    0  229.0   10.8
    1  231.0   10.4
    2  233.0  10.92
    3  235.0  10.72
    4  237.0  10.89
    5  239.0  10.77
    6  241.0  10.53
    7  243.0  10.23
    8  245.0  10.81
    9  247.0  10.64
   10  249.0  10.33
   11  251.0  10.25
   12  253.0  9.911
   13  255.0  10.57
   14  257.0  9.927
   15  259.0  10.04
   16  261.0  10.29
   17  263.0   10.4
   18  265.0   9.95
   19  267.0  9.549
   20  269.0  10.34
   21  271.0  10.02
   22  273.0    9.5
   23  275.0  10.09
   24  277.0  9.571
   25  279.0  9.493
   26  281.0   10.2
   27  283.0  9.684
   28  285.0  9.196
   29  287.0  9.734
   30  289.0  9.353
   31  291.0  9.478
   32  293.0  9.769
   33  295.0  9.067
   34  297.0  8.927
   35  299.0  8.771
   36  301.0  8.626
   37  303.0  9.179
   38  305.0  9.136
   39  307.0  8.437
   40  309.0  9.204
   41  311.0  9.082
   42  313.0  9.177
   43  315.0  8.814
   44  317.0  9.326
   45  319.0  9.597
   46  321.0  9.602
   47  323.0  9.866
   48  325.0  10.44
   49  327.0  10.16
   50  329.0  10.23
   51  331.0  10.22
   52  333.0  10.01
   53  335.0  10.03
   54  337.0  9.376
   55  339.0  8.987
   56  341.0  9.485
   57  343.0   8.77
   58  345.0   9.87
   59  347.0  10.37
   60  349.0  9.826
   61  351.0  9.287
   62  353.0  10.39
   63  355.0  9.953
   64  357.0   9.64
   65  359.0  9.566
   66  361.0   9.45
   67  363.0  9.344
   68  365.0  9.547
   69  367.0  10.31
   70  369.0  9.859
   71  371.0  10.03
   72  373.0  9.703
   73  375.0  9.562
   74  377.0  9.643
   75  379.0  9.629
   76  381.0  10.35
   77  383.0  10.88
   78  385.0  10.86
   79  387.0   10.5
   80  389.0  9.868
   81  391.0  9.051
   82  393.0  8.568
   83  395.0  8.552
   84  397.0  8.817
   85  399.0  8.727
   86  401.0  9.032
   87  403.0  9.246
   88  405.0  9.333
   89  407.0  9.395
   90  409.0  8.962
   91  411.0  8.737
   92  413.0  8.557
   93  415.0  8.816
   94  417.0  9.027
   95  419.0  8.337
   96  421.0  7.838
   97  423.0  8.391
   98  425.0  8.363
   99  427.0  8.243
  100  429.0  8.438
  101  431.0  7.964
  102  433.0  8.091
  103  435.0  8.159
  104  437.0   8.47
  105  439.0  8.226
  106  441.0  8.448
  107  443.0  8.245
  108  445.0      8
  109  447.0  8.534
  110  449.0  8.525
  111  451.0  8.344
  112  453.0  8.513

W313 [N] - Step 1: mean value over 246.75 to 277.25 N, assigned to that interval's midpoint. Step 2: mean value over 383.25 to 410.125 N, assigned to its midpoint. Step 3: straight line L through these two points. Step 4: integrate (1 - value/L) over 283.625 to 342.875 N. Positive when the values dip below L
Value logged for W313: 2.3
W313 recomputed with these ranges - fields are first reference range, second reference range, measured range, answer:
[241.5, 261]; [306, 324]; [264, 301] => 0.81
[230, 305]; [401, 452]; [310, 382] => -3.72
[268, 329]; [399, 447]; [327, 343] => -0.91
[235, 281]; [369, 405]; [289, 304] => 1.32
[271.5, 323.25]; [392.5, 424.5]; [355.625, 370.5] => -1.14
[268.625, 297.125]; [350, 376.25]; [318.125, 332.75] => -0.50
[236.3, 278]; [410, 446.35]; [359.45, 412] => -4.28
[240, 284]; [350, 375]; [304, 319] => 1.31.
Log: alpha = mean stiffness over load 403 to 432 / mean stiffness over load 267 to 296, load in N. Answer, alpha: 0.9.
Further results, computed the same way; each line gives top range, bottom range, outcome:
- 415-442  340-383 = 0.85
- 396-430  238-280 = 0.86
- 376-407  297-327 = 1.03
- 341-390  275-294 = 1.03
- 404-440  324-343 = 0.87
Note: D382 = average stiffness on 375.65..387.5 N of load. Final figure 10.3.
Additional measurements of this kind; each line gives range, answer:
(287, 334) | 9.42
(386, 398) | 9.23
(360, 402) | 9.63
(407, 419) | 8.83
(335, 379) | 9.67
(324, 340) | 9.93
